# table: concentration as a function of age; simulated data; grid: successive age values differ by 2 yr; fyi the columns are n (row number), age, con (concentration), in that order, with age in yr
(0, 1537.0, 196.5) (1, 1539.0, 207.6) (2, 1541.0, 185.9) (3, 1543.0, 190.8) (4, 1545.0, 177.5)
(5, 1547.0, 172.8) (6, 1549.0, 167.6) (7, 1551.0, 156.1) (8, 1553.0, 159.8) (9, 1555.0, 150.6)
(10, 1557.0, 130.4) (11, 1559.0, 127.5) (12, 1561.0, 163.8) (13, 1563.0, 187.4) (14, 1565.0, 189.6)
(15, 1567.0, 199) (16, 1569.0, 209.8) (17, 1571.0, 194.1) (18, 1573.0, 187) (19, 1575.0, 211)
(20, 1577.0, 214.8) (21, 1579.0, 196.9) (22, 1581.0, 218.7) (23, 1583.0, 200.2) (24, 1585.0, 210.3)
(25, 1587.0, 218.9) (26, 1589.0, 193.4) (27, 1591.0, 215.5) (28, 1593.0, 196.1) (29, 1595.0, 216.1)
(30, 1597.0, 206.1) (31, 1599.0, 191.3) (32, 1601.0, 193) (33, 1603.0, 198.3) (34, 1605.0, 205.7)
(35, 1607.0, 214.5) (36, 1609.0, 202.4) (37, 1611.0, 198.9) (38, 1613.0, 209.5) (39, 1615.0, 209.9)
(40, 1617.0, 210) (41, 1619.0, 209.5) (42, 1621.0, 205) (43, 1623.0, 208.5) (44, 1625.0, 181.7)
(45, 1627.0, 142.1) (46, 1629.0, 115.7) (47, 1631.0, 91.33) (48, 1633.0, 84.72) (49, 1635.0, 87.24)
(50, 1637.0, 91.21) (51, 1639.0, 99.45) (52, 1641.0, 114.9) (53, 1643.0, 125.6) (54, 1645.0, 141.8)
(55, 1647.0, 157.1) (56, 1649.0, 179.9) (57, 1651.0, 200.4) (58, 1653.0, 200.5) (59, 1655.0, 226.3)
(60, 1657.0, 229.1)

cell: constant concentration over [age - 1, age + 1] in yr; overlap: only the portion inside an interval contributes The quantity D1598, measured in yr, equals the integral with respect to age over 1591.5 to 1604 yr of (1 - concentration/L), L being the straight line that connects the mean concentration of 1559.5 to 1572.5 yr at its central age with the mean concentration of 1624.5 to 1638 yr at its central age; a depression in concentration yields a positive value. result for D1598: -4.2 yr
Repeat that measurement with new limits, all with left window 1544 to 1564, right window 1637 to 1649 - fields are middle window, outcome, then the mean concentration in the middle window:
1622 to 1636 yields 0.4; 130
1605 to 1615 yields -4.7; 207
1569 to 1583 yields -4.8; 204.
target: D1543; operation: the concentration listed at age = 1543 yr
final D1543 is 190.8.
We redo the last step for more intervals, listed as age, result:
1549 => 167.6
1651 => 200.4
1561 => 163.8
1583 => 200.2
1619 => 209.5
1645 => 141.8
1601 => 193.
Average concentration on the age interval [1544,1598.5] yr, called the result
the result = 188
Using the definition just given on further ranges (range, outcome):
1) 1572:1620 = 205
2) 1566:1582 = 204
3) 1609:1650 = 154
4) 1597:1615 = 202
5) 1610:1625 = 206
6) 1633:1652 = 131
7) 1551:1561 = 146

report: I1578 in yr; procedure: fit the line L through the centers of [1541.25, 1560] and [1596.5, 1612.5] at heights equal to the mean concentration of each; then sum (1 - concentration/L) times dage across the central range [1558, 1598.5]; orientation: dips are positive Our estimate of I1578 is -3.6 yr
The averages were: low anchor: 160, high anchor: 201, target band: 198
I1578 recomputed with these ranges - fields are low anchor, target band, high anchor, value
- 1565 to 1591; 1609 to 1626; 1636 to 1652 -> -4.01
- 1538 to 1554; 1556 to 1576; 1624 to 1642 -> -2.27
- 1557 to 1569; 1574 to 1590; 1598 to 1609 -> -1.91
